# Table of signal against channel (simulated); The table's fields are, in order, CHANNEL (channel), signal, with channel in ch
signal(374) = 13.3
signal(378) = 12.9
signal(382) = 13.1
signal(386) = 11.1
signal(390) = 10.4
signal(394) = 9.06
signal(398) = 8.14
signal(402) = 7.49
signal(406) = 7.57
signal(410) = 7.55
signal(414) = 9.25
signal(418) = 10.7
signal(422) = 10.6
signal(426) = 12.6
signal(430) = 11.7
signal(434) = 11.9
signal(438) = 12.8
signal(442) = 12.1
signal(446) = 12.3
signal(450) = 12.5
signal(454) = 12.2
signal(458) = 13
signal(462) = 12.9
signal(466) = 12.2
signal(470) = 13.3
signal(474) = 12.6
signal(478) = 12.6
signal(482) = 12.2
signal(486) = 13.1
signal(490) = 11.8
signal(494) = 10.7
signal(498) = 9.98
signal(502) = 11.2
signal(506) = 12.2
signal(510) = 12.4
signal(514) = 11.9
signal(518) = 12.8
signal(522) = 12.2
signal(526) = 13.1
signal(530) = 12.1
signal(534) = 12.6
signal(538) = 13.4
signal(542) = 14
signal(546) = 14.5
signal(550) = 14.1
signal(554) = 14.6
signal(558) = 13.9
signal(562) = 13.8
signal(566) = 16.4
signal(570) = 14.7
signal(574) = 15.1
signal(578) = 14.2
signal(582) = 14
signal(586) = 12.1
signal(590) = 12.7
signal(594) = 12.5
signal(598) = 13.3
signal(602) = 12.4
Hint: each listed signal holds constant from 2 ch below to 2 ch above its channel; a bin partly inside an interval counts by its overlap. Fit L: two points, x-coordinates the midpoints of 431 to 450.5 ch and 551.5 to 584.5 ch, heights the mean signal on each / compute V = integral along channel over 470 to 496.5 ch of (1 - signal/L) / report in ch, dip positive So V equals 1.65 ch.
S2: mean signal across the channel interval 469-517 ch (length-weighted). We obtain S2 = 12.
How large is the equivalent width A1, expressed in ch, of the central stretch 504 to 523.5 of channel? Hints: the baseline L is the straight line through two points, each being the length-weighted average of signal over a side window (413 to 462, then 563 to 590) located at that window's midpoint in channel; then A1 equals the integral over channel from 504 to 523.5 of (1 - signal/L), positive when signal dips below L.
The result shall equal 1.3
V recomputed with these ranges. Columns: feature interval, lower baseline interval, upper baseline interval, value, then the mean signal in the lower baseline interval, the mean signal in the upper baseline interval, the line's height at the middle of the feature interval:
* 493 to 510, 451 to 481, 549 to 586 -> 2.66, 12.7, 14.4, 13.3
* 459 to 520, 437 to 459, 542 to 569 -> 5.01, 12.4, 14.5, 13.2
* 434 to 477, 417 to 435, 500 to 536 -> -2.90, 11.5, 12.3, 11.8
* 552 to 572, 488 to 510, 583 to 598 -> -4.01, 11.3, 12.7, 12.2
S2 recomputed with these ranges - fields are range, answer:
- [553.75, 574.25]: 14.7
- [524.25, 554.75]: 13.5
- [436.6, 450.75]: 12.4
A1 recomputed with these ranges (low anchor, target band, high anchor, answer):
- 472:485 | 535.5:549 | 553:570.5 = 0.2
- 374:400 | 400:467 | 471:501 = 1.8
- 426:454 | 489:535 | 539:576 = 5.9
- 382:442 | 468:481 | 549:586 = -1.0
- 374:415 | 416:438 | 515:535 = -2.3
